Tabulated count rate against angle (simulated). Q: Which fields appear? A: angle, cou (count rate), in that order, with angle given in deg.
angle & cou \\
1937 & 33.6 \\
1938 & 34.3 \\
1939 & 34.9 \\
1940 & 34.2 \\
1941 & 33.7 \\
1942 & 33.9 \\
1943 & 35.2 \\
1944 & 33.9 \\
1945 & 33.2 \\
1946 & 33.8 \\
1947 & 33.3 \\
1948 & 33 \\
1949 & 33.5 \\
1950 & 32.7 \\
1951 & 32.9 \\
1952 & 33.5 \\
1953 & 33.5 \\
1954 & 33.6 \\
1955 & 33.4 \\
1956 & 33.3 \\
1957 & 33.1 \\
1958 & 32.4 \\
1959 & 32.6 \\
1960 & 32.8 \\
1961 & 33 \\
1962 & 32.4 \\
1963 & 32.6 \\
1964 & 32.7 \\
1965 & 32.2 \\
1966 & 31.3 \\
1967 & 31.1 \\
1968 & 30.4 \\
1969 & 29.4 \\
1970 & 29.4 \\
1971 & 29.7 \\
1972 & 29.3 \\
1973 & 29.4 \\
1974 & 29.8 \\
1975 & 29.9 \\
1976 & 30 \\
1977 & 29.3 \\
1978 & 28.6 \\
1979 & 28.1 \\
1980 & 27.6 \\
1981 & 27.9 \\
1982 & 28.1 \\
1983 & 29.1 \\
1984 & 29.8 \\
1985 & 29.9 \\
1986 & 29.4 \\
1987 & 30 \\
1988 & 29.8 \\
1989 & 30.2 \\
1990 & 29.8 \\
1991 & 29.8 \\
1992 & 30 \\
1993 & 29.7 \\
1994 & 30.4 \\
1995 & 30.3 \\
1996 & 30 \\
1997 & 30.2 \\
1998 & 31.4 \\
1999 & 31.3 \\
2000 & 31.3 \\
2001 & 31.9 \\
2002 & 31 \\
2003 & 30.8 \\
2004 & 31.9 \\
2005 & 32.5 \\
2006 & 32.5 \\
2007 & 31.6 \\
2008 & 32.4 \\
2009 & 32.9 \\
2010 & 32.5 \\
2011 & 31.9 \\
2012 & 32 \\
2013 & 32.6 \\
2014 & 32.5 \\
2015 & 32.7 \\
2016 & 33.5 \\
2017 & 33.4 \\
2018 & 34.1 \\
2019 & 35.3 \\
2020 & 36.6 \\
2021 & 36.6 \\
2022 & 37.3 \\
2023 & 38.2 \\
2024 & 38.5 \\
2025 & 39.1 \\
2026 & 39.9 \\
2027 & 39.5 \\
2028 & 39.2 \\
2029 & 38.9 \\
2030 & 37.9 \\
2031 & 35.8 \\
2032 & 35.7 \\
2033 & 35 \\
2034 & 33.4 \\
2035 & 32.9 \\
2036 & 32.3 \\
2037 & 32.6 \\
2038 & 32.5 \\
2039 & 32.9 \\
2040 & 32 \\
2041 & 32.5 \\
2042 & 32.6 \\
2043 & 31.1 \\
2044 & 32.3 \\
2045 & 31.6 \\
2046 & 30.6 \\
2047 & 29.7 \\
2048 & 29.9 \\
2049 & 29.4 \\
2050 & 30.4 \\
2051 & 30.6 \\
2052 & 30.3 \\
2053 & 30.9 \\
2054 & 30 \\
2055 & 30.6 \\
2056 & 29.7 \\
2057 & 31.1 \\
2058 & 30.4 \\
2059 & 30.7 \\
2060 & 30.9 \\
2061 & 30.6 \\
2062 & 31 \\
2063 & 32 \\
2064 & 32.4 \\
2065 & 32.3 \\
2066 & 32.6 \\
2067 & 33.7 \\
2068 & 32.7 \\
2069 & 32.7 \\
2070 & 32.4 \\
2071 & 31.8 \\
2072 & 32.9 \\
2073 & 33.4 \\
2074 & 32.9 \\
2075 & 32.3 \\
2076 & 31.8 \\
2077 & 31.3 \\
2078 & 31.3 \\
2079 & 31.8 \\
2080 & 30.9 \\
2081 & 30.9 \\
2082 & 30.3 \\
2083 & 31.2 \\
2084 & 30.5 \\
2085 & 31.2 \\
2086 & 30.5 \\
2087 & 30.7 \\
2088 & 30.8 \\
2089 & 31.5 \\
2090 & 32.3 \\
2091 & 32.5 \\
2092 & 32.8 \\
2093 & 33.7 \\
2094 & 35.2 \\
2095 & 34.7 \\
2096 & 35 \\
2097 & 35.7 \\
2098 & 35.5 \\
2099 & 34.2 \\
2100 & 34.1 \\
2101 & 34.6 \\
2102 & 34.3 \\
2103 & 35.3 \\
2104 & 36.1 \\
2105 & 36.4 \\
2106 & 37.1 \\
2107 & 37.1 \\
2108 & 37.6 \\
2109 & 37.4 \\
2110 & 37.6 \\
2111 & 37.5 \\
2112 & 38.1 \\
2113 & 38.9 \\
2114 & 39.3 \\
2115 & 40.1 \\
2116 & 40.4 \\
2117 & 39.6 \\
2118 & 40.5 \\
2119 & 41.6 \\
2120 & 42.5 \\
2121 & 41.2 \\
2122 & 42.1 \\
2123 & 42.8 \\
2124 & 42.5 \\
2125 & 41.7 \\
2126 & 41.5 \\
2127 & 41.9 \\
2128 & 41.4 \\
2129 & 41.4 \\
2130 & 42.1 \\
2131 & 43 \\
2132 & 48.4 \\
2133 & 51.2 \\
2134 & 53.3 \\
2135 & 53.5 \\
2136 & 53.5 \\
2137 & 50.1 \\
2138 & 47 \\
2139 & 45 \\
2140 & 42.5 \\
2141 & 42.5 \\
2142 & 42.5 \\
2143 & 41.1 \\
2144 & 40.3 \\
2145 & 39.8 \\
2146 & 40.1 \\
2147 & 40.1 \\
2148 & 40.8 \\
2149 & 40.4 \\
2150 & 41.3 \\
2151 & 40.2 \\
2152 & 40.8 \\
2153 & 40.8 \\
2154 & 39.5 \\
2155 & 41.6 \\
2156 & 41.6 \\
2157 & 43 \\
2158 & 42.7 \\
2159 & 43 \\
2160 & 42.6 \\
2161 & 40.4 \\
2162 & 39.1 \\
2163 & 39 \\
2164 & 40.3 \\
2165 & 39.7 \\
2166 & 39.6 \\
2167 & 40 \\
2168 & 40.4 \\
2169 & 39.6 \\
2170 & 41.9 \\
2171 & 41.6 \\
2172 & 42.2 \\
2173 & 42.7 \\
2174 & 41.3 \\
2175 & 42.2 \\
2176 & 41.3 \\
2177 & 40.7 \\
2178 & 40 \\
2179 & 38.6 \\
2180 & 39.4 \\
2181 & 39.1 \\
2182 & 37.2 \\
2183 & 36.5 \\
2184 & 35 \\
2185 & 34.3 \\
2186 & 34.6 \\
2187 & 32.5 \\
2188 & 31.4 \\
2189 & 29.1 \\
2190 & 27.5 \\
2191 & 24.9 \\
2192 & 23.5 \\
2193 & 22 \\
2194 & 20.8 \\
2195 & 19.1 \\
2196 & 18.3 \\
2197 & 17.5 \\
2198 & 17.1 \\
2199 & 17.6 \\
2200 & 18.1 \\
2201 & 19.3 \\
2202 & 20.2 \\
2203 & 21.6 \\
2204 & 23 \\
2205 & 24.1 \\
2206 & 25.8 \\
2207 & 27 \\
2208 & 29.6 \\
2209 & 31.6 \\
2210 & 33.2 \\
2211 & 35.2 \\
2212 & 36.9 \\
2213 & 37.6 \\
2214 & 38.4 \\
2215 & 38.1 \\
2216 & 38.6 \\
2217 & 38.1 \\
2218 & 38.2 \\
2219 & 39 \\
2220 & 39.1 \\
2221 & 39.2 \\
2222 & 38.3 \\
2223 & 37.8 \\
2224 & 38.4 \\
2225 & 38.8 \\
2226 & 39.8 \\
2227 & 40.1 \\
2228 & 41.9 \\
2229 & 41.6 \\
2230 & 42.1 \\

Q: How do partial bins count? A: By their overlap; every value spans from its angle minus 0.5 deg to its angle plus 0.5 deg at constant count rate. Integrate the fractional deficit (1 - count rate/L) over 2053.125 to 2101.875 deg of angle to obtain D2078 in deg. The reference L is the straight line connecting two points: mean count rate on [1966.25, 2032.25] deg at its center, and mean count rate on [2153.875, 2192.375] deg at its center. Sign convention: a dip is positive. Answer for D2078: 3.8 deg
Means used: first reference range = 32.1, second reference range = 38.2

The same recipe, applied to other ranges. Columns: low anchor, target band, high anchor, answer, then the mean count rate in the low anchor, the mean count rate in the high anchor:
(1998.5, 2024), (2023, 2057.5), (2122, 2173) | 1.8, 33.3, 42.6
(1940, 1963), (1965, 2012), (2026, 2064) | 3.8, 33.3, 32.5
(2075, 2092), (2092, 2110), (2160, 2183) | -1.3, 31.3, 40.3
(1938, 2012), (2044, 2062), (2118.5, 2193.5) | 2.5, 31.4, 40.4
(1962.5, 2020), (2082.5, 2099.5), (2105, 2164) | 2.5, 30.9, 41.9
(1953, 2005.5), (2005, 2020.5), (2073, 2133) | -0.4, 30.7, 36.5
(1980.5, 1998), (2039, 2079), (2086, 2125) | 2.9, 29.7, 36.8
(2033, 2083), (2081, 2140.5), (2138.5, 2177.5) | -3.2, 31.6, 41.1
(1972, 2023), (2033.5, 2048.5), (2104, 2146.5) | 1.3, 31.2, 42.2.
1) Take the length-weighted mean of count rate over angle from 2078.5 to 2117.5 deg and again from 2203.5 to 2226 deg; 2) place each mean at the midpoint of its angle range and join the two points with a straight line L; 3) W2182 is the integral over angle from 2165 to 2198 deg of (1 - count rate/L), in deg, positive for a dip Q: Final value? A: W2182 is 0.8 deg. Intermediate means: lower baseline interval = 34.7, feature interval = 34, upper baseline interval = 34.9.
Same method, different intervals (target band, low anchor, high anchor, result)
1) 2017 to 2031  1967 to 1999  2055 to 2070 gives -3.1 deg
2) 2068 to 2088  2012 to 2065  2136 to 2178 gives 2.5 deg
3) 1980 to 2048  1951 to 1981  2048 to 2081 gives -3.0 deg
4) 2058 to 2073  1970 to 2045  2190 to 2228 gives -0.2 deg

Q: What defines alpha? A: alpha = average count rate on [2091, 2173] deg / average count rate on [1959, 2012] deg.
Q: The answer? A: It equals 1.33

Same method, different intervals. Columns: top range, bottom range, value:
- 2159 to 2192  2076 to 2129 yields 1.05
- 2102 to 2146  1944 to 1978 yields 1.31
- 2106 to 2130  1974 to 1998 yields 1.36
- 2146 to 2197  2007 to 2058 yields 1.10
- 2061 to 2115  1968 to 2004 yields 1.13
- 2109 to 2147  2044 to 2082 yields 1.37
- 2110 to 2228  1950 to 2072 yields 1.17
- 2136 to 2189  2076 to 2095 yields 1.27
